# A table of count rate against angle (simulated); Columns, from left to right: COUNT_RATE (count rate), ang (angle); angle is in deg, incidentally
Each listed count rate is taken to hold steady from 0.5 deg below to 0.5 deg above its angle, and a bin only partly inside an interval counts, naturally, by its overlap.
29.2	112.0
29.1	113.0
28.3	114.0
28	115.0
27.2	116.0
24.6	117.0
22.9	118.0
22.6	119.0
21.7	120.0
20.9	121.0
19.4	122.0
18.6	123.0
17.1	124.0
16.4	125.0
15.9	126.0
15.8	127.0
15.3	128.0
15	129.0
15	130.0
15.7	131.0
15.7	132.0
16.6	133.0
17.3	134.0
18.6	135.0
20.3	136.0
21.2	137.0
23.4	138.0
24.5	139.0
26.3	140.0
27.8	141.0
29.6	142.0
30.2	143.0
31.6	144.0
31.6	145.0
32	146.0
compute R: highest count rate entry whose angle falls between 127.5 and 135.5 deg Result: 18.6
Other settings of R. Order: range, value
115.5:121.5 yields 27.2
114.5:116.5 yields 28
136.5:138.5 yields 23.4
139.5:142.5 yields 29.6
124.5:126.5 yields 16.4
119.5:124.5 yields 21.7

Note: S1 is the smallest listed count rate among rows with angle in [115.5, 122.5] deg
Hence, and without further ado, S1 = 19.4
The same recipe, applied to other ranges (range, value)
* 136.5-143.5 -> 21.2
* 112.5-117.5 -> 24.6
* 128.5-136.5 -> 15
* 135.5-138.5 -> 20.3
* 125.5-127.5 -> 15.8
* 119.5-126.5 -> 15.9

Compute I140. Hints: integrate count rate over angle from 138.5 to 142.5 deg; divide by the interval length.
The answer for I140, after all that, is 27.1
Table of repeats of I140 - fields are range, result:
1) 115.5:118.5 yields 24.9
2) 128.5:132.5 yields 15.4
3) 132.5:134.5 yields 17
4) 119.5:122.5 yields 20.7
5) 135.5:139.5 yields 22.4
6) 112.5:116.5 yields 28.2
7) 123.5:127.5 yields 16.3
